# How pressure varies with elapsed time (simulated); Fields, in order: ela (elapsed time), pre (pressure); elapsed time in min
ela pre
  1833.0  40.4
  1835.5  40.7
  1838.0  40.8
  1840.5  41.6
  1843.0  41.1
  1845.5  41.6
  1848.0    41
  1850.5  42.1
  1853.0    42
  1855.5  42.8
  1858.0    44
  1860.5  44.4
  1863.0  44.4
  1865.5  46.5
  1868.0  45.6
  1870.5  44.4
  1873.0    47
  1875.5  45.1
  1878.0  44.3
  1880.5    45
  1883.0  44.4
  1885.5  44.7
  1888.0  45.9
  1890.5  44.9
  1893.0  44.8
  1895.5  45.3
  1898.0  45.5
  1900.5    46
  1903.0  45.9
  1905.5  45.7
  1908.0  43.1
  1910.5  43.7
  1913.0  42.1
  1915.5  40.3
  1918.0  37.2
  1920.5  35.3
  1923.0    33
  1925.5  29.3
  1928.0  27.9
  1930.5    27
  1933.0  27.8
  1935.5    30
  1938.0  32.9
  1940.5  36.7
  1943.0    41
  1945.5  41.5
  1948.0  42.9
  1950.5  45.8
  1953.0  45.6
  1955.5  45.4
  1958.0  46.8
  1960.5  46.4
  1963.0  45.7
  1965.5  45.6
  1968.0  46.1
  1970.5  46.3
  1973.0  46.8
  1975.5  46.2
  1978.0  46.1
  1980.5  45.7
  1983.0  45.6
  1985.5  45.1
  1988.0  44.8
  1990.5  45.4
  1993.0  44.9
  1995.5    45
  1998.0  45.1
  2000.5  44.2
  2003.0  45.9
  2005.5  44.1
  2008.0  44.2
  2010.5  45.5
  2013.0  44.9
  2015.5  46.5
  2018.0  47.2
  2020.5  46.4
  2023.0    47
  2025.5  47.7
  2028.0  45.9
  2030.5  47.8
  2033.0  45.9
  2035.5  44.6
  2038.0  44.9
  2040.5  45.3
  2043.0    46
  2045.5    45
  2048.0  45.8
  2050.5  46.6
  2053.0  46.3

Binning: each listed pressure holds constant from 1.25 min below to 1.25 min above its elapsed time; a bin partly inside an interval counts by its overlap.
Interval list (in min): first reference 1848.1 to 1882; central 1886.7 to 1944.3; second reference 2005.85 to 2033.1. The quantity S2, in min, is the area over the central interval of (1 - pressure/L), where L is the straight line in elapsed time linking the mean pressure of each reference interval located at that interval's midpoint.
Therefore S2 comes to 7.9 min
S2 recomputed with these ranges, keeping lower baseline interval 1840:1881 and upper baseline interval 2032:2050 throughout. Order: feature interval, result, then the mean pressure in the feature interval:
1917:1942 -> 7.1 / 31.7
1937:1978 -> 0.6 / 44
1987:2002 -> 0.0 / 44.9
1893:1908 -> -0.4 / 45.4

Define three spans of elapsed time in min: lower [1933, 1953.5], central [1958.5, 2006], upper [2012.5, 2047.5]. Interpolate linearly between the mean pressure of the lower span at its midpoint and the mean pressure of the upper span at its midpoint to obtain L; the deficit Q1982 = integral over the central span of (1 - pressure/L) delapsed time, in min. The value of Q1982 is -4.1 min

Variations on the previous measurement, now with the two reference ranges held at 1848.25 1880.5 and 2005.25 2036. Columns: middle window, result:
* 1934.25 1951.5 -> 2.53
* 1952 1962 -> -0.15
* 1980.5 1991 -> 0.09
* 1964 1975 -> -0.17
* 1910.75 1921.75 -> 1.40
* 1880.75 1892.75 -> -0.11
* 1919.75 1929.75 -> 3.12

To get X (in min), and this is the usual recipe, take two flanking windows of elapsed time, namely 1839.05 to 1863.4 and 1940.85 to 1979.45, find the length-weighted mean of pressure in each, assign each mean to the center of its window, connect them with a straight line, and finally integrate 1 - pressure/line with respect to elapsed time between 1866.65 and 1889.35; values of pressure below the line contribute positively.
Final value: -1.1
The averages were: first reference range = 42.4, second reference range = 45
